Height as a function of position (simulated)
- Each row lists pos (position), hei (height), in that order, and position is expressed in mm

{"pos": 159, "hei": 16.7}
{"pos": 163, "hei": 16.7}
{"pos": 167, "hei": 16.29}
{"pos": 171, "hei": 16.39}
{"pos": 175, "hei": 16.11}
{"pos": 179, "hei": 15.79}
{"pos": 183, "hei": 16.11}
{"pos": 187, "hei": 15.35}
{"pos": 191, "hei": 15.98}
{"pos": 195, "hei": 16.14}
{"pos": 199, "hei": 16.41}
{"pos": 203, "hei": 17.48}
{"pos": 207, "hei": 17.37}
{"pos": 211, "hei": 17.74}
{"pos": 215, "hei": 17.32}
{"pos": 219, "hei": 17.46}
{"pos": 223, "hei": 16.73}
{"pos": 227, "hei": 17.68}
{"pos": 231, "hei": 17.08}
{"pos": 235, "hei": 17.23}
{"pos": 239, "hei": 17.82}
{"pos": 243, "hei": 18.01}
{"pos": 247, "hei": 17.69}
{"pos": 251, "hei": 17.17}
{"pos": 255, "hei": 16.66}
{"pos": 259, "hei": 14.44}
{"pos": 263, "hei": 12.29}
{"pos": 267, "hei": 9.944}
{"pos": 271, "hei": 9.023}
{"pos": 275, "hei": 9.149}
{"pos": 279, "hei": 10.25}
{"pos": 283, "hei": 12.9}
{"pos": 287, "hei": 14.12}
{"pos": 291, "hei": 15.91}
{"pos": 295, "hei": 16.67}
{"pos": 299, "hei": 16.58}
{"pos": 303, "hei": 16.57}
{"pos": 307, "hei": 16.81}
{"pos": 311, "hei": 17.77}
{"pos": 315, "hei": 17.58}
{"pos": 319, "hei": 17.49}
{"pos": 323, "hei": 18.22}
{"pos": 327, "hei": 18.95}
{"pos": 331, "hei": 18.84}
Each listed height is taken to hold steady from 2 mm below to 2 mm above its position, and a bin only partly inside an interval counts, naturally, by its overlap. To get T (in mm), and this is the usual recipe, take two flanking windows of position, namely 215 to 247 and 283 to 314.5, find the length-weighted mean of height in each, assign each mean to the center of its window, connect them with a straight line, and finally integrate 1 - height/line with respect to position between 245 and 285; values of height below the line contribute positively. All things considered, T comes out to 9.3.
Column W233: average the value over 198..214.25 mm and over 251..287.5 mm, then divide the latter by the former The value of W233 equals 0.71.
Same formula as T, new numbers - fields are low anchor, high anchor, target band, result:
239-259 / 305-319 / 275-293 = 4.63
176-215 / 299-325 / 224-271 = 3.21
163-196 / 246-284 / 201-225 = -4.15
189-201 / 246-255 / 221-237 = -0.34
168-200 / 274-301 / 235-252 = -3.33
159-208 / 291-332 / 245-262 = 0.69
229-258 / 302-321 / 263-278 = 6.48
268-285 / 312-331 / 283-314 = -4.62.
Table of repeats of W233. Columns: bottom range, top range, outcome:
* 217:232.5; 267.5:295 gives 0.70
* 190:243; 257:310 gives 0.79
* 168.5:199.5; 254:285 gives 0.73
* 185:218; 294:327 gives 1.04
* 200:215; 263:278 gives 0.56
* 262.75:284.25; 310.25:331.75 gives 1.75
